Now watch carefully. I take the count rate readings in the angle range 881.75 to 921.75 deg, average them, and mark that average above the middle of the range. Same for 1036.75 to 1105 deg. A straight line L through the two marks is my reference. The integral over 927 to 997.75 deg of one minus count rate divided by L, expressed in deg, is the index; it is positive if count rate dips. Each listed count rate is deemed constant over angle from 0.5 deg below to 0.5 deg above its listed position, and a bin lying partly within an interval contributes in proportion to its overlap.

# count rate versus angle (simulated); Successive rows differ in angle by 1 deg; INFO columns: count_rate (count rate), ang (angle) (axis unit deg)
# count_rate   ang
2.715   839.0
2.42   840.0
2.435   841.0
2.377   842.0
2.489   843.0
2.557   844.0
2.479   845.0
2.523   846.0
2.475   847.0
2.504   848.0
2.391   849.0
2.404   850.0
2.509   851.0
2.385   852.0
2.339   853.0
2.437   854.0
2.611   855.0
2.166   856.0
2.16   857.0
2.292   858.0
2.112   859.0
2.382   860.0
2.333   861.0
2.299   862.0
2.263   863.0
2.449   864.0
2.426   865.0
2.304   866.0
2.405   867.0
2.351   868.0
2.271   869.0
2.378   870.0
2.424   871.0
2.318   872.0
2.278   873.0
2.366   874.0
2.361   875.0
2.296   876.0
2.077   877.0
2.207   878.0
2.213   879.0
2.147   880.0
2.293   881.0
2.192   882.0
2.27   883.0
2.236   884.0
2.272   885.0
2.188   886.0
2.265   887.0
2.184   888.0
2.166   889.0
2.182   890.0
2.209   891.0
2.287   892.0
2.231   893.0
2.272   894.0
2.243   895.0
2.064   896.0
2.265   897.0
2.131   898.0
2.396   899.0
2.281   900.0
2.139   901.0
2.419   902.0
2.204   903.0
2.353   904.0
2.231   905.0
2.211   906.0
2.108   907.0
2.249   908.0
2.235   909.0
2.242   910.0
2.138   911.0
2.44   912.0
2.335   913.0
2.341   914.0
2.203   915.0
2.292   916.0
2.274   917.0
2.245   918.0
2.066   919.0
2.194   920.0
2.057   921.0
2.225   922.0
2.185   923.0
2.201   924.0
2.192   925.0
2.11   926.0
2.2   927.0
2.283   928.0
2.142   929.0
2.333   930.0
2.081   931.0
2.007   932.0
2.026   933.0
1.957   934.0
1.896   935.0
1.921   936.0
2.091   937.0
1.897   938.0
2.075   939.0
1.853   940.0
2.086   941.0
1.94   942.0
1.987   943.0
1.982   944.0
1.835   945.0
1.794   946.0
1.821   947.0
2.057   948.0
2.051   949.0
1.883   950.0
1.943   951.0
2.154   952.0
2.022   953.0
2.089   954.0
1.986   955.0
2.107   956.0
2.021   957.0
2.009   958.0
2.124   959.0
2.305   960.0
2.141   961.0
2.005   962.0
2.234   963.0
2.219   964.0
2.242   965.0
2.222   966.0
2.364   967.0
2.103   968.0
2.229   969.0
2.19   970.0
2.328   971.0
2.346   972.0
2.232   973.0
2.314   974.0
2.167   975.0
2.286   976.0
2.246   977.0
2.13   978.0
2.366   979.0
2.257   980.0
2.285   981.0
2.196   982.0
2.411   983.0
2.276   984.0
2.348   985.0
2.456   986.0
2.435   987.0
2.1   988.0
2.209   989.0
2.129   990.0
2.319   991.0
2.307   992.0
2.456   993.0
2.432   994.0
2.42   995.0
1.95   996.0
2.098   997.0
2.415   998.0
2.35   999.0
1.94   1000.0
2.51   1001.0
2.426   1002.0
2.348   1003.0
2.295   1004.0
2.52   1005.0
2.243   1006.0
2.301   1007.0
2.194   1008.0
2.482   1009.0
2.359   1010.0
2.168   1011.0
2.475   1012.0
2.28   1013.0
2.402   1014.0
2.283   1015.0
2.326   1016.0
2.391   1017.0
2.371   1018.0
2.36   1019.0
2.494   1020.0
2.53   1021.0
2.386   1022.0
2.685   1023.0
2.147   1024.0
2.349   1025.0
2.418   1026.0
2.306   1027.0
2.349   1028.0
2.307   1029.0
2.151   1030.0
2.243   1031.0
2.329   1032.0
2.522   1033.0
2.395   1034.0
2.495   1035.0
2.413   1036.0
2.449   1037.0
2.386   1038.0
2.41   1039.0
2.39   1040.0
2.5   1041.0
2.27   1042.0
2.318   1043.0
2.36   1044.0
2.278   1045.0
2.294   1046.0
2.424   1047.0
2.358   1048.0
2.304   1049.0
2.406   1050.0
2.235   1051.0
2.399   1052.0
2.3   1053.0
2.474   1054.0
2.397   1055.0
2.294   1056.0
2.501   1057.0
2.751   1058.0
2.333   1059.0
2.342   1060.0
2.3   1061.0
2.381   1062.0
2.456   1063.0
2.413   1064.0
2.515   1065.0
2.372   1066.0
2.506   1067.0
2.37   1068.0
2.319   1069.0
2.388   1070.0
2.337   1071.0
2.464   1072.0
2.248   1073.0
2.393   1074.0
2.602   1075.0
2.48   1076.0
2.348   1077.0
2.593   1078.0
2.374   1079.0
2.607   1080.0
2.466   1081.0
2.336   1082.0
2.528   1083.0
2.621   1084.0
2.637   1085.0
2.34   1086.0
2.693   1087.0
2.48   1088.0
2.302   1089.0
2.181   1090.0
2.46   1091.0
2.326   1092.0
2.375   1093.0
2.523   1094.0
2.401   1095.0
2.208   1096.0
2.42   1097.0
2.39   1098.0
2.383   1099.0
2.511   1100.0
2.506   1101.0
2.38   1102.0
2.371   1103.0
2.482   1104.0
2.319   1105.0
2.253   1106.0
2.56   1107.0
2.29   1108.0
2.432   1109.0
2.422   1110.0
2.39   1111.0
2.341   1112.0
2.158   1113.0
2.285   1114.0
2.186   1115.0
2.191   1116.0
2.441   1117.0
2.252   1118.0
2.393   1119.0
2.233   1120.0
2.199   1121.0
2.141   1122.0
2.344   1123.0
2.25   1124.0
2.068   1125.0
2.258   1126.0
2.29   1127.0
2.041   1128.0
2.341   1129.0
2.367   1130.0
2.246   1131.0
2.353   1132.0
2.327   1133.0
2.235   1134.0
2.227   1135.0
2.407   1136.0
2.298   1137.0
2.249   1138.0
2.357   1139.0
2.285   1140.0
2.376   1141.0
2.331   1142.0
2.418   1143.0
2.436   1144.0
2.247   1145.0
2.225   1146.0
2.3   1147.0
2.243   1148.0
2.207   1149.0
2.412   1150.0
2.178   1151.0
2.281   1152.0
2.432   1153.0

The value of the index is 4.63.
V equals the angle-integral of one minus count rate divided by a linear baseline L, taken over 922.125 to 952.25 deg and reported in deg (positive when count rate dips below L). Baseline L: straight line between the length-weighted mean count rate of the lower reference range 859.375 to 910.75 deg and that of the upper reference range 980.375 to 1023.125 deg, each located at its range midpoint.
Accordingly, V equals 3.4 deg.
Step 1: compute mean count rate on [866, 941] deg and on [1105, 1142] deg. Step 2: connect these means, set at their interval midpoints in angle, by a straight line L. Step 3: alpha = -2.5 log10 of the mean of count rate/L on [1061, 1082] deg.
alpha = -0.07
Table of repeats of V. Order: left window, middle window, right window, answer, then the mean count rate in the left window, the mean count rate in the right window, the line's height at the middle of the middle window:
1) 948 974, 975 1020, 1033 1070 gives -1.3 deg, 2.14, 2.39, 2.24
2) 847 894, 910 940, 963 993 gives 1.8 deg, 2.3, 2.27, 2.29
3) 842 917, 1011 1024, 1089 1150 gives -0.5 deg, 2.3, 2.32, 2.31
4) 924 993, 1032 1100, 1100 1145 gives -4.7 deg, 2.14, 2.31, 2.25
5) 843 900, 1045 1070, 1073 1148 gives -0.5 deg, 2.31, 2.36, 2.35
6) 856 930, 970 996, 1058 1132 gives 0.2 deg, 2.25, 2.37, 2.31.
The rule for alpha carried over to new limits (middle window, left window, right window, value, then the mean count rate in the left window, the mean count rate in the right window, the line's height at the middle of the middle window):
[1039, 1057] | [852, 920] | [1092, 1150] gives -0.03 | 2.27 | 2.32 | 2.3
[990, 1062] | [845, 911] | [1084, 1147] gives -0.02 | 2.29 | 2.34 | 2.32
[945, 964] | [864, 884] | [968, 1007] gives 0.12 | 2.3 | 2.29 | 2.29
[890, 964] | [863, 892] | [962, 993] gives 0.07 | 2.28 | 2.26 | 2.27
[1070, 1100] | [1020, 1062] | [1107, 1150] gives -0.04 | 2.38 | 2.29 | 2.34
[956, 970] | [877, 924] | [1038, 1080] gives 0.06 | 2.23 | 2.4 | 2.29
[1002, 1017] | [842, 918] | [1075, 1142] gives 0.00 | 2.3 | 2.36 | 2.33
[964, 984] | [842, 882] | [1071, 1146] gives 0.05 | 2.35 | 2.36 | 2.35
